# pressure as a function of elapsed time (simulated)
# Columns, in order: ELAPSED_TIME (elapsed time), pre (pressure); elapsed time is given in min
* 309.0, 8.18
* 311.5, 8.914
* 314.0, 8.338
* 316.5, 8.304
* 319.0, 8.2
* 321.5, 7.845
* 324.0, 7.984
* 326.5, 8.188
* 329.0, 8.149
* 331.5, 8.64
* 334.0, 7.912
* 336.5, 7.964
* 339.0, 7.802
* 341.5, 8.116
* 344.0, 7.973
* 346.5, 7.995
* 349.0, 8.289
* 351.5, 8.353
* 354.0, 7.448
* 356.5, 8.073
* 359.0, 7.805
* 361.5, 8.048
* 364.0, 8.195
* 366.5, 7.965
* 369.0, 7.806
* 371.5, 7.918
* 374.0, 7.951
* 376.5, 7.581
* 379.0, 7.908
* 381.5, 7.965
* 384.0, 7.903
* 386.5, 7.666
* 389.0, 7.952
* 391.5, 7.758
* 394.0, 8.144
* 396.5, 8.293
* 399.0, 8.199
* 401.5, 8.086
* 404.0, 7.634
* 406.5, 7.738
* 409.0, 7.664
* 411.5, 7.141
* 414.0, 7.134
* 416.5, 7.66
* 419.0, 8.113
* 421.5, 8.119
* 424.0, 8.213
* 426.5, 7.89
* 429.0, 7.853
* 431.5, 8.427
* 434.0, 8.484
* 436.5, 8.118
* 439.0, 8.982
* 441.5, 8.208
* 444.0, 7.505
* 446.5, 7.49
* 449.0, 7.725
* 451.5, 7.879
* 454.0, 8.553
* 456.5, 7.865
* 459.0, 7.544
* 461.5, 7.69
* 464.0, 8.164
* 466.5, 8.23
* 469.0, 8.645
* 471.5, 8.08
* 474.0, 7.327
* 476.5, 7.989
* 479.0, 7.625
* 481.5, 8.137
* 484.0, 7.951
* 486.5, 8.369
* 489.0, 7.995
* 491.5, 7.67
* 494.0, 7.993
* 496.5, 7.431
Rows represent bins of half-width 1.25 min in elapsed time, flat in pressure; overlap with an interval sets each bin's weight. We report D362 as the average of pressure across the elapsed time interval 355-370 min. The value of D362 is 7.98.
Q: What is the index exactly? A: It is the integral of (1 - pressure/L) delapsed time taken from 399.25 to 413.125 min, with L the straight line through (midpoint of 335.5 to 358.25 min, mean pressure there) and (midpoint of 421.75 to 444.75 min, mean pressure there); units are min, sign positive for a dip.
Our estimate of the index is 0.8 min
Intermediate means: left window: 8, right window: 8.2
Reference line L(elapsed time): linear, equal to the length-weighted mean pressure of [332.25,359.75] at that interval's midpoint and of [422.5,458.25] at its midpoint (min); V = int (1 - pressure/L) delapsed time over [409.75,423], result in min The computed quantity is 0.7 min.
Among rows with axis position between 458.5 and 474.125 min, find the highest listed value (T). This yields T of 8.645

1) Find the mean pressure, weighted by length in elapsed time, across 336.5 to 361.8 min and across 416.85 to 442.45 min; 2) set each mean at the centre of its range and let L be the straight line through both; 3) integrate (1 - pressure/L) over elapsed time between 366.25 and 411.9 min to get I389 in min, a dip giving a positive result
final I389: 1.3 min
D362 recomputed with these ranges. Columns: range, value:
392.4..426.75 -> 7.86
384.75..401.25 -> 8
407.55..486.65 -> 7.96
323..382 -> 8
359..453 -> 7.93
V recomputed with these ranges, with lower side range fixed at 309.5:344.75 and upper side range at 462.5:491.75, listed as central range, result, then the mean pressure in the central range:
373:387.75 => 0.5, 7.83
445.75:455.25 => 0.1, 7.93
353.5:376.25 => 0.6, 7.91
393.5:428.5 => 1.0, 7.85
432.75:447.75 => -0.1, 8.13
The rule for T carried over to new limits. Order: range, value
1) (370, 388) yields 7.965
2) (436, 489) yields 8.982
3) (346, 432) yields 8.427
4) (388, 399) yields 8.293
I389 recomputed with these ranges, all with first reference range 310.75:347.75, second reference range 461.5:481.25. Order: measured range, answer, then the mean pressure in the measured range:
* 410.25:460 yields 0.5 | 7.95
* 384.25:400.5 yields 0.2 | 8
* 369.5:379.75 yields 0.3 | 7.83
